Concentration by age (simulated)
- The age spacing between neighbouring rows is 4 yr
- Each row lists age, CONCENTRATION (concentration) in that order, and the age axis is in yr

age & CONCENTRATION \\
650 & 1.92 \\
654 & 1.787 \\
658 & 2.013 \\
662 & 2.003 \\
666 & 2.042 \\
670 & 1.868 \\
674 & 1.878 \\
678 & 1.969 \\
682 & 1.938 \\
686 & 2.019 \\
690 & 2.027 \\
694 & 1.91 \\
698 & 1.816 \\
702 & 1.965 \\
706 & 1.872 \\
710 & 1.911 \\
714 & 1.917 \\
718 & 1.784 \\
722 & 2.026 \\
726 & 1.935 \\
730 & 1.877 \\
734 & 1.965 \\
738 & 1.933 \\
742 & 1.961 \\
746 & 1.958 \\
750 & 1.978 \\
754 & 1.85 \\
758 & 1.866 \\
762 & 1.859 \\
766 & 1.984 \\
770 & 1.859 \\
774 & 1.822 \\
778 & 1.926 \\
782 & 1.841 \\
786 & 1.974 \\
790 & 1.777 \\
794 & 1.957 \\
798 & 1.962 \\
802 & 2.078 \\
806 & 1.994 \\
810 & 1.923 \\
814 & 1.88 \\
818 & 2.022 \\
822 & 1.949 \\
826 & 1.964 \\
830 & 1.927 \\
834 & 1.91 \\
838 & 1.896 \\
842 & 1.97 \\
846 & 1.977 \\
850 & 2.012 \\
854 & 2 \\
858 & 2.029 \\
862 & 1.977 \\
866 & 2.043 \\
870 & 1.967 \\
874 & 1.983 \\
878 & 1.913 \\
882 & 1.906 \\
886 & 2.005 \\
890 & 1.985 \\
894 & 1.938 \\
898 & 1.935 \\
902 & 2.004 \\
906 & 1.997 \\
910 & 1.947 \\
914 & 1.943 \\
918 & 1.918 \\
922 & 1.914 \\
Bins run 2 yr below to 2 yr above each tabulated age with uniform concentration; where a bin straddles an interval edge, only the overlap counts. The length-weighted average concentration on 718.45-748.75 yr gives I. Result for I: 1.94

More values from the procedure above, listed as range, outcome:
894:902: 1.95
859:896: 1.97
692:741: 1.91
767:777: 1.86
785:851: 1.95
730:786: 1.91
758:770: 1.9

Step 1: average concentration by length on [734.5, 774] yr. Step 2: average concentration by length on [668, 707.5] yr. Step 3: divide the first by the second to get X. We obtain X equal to 1.0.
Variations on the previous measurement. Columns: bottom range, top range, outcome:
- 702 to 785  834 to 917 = 1.03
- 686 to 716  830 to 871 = 1.03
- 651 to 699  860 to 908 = 1.02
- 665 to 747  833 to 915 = 1.02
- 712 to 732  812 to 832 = 1.02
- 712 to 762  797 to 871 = 1.03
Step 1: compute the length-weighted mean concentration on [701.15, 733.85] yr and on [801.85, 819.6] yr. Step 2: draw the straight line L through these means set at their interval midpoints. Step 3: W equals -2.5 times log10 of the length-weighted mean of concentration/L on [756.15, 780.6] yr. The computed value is 0.03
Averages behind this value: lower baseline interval 1.91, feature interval 1.89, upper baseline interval 1.97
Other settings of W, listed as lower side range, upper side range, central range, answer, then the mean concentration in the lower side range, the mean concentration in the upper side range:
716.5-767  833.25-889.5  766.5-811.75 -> 0.01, 1.92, 1.97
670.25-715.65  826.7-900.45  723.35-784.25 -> 0.02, 1.93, 1.97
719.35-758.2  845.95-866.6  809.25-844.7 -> 0.03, 1.94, 2.01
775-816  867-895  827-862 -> -0.01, 1.93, 1.96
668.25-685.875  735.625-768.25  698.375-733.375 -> 0.01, 1.93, 1.92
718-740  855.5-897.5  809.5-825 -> 0.01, 1.93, 1.97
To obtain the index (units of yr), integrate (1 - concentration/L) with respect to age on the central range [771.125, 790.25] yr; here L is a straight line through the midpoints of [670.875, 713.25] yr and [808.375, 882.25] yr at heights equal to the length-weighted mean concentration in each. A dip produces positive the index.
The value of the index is 0.7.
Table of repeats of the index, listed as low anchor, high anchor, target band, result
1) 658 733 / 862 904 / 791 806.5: -0.2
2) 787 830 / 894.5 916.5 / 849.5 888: -0.5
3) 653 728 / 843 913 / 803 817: 0.1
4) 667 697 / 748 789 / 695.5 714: 0.3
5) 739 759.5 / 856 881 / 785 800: 0.2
